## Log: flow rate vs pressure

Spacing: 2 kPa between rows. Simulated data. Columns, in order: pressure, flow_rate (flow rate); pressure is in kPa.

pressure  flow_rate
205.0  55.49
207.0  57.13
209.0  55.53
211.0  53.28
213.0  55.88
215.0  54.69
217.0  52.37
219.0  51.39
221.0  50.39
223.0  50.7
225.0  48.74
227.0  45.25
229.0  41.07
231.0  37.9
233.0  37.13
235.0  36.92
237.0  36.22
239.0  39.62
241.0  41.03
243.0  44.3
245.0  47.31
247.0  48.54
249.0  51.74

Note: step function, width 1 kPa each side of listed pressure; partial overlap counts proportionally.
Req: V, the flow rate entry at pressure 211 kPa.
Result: 53.28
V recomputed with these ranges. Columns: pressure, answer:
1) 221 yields 50.39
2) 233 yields 37.13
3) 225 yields 48.74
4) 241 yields 41.03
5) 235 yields 36.92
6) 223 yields 50.7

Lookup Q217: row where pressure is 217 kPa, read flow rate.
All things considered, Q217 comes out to 52.37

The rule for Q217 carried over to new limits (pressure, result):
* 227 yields 45.25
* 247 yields 48.54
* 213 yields 55.88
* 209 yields 55.53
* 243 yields 44.3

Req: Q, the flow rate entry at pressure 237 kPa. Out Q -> 36.22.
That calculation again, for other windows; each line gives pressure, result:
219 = 51.39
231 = 37.9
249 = 51.74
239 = 39.62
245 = 47.31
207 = 57.13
